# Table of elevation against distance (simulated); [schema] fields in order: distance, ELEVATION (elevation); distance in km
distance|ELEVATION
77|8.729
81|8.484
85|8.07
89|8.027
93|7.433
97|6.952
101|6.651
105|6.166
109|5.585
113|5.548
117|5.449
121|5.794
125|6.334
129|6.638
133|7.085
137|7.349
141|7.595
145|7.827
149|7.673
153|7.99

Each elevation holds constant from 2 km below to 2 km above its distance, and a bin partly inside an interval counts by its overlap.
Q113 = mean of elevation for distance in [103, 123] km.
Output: 5.71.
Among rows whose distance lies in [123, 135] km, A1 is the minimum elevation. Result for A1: 6.334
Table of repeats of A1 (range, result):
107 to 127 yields 5.449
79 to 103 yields 6.651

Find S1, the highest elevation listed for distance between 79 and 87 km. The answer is 8.484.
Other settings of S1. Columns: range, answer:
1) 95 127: 6.952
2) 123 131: 6.638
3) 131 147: 7.827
